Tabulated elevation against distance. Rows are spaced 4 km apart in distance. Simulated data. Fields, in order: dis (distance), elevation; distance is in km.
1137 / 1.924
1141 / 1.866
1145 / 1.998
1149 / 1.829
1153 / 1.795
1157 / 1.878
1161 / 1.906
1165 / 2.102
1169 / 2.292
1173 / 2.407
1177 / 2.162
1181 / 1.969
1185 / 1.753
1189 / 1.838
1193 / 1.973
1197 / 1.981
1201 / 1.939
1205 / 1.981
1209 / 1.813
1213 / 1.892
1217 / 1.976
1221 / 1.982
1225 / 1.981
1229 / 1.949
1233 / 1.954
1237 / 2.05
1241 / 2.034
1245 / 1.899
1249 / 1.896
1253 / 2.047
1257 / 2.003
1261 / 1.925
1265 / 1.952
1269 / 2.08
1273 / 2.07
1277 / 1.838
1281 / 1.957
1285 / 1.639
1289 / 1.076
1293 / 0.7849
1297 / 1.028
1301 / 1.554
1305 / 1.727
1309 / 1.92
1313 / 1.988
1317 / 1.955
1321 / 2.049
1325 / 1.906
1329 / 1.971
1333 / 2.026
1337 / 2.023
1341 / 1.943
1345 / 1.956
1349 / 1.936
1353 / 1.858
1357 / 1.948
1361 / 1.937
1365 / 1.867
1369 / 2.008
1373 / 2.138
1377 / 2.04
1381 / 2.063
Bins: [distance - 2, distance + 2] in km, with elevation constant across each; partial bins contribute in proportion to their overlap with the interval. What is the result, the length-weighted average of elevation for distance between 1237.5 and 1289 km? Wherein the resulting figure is 1.91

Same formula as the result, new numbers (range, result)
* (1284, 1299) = 1.1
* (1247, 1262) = 1.97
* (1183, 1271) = 1.95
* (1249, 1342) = 1.8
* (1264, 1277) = 2.01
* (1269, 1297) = 1.56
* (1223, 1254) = 1.97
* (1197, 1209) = 1.94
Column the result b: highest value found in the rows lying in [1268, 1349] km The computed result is 2.08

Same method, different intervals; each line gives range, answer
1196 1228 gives 1.982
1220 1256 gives 2.05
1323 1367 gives 2.026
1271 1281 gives 2.07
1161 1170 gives 2.292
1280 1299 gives 1.957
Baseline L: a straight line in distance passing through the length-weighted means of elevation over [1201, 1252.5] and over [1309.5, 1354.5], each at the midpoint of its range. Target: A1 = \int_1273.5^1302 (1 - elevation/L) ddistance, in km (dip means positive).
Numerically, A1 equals 7.54 km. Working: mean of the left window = 1.95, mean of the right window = 1.96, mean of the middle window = 1.44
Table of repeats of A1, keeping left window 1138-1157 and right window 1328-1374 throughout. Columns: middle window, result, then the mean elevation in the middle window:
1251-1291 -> 1.45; 1.86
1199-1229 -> -0.54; 1.94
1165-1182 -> -2.91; 2.21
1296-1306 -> 2.54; 1.45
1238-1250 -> -0.24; 1.96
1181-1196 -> 0.12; 1.88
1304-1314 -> 0.32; 1.88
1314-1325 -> -0.19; 1.98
